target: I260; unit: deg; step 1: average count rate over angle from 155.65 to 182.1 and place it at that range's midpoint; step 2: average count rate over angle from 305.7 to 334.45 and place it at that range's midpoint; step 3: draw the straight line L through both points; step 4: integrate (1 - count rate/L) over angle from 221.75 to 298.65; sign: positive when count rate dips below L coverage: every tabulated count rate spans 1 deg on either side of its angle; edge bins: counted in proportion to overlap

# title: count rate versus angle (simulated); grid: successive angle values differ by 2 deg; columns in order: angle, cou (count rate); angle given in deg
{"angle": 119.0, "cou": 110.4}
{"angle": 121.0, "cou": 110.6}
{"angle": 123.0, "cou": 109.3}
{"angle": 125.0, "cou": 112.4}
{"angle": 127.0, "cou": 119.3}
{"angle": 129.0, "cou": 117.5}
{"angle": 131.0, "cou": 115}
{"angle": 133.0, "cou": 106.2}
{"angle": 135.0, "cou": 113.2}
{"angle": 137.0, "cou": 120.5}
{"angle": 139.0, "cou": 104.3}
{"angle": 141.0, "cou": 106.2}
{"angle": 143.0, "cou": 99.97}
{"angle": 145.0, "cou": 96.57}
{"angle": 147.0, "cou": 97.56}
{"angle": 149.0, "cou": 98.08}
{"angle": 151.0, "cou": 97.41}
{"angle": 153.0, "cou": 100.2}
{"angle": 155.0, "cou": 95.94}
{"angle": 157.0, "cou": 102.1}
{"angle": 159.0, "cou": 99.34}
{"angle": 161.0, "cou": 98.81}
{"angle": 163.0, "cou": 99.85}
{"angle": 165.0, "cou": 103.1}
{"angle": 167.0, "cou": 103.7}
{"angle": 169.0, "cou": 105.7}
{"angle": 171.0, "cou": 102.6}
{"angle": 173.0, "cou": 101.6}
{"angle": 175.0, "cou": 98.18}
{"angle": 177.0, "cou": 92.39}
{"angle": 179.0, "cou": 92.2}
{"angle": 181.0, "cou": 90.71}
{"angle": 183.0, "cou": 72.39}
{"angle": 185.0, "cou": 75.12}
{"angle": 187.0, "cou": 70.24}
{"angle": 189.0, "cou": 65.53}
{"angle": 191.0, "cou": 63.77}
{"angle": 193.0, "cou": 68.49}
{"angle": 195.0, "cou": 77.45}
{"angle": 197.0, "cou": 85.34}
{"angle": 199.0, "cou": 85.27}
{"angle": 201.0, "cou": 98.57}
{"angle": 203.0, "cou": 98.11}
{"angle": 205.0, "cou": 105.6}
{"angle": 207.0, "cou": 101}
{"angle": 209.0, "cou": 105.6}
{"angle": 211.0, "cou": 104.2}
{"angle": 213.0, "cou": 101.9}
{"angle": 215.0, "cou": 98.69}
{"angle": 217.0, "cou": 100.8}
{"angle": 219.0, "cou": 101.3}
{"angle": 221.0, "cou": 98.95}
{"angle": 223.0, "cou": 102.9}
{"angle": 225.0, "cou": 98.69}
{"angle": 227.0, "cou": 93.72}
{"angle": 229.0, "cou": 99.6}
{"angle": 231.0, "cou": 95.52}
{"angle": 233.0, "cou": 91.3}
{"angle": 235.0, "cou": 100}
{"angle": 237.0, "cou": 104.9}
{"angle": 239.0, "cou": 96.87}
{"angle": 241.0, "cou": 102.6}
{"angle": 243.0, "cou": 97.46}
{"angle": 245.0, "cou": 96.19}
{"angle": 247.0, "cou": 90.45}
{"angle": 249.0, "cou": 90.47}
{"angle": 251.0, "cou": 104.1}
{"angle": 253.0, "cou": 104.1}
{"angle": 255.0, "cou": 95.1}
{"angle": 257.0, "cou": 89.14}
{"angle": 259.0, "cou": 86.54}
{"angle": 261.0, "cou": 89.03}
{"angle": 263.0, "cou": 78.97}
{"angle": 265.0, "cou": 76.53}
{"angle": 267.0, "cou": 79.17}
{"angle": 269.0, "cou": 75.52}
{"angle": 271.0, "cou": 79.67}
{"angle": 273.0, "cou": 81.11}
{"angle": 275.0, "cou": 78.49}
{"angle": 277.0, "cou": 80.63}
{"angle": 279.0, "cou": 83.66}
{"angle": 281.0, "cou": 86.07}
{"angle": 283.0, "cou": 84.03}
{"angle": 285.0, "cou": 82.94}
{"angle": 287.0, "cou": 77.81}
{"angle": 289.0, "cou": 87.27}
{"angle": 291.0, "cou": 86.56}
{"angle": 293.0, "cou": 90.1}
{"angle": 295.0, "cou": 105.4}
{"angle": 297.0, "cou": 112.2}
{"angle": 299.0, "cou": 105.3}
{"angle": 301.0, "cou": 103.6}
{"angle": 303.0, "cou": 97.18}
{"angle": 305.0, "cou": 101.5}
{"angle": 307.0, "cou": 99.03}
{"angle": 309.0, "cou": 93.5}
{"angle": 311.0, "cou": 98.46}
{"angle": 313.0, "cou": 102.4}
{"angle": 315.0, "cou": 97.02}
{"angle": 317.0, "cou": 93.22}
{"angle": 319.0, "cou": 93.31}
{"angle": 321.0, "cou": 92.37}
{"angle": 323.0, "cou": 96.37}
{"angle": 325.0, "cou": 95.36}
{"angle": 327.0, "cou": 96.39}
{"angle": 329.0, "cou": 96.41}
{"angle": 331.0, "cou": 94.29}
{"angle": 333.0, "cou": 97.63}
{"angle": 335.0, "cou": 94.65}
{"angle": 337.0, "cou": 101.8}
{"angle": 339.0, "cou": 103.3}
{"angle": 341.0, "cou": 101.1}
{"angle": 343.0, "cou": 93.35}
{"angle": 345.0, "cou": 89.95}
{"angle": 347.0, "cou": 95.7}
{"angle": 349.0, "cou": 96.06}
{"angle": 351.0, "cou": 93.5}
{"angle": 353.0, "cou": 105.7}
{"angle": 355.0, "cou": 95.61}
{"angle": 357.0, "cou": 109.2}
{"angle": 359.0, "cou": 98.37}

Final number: 4.96 deg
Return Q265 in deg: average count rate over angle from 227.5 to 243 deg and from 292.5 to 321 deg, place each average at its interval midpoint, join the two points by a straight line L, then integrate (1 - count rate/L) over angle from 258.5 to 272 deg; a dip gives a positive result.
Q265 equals 2.5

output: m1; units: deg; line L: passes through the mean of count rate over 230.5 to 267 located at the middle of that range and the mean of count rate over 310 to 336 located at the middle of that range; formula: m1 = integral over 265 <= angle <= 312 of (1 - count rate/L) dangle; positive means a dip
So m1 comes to 2.6 deg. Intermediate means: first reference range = 93.4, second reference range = 96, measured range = 89.7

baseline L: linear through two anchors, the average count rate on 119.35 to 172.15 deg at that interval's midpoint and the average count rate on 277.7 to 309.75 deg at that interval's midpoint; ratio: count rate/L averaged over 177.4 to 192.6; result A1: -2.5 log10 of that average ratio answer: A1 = 0.32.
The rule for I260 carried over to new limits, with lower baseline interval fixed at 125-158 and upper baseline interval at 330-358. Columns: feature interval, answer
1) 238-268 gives 2.9 deg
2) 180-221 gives 5.8 deg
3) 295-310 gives -0.4 deg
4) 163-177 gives 0.4 deg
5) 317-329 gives 0.5 deg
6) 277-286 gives 1.5 deg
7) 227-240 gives 0.6 deg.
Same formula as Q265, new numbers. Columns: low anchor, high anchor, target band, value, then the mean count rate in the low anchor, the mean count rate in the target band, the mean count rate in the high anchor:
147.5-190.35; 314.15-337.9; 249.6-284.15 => 3.4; 93.4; 85.5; 95.7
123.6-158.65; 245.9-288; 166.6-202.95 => 4.7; 106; 86.1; 85.4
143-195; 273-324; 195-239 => -2.9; 91.5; 98.1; 92.9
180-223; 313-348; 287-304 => -0.5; 89.3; 97.2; 96.2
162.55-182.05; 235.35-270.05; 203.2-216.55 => -1.0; 98.9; 102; 91.7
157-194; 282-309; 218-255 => -2.4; 89.4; 98.2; 94.8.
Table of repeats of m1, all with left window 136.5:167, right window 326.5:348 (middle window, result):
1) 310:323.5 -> 0.15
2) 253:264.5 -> 1.16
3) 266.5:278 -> 2.25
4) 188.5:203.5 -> 2.97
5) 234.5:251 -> 0.21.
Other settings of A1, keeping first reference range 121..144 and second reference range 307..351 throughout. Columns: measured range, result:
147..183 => 0.11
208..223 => 0.03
